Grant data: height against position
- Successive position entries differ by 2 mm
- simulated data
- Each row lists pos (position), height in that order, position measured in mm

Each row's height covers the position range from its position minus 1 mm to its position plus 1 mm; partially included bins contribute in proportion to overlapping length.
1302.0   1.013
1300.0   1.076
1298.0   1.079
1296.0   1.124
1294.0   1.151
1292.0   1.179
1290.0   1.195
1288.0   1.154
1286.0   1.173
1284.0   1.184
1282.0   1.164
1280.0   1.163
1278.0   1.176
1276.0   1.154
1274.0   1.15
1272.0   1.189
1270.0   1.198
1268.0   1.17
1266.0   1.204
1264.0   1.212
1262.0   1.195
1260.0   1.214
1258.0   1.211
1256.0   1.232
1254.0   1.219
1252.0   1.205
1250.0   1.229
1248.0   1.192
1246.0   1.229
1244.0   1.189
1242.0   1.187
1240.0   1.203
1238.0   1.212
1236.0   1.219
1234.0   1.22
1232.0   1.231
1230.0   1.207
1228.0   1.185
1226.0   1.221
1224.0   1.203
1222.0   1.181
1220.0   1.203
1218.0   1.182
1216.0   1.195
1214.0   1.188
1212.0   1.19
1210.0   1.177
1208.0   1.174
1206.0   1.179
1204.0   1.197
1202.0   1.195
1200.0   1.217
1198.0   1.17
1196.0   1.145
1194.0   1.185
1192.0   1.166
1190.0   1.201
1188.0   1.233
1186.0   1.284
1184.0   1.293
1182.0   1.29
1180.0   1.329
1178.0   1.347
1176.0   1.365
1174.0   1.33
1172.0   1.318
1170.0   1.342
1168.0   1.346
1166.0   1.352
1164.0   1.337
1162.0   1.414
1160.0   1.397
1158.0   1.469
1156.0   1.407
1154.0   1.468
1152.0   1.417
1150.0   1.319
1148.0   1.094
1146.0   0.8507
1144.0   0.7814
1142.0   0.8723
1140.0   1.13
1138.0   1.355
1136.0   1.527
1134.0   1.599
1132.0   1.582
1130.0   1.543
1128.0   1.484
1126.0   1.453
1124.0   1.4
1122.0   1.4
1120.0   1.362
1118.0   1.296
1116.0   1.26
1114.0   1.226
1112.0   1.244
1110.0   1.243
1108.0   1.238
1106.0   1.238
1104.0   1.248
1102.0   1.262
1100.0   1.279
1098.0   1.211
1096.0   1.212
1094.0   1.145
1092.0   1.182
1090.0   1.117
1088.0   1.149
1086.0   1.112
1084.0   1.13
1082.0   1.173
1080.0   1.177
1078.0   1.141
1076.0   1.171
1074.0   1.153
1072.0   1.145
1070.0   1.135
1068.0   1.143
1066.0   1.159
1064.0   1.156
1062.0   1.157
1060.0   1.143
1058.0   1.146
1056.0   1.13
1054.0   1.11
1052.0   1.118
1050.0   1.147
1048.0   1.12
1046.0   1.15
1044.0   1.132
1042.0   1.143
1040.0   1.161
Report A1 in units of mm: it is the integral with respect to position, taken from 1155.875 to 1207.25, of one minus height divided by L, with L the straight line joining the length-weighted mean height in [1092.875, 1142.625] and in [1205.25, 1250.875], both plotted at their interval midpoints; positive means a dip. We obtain -1.5 mm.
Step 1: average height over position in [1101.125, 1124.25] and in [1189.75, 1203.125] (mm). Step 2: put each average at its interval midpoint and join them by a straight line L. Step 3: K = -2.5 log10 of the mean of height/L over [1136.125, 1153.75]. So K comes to 0.09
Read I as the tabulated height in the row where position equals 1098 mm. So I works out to 1.211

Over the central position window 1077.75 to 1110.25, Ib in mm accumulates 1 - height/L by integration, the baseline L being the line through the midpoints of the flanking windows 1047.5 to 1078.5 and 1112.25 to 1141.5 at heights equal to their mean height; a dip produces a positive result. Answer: 1.8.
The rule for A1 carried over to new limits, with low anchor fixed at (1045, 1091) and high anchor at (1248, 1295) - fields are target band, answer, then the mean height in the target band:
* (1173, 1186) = -1.73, 1.32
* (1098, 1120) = -2.00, 1.26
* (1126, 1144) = -3.10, 1.36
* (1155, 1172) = -3.14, 1.38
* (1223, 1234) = -0.30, 1.21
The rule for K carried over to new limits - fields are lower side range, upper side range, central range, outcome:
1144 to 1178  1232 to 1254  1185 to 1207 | 0.062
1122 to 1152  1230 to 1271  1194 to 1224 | 0.048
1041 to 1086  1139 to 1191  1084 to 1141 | -0.082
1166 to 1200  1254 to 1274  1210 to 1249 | 0.027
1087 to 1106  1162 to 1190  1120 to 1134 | -0.184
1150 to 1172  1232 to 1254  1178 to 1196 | 0.071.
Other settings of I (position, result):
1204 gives 1.197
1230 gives 1.207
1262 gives 1.195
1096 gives 1.212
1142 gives 0.8723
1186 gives 1.284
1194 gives 1.185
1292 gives 1.179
